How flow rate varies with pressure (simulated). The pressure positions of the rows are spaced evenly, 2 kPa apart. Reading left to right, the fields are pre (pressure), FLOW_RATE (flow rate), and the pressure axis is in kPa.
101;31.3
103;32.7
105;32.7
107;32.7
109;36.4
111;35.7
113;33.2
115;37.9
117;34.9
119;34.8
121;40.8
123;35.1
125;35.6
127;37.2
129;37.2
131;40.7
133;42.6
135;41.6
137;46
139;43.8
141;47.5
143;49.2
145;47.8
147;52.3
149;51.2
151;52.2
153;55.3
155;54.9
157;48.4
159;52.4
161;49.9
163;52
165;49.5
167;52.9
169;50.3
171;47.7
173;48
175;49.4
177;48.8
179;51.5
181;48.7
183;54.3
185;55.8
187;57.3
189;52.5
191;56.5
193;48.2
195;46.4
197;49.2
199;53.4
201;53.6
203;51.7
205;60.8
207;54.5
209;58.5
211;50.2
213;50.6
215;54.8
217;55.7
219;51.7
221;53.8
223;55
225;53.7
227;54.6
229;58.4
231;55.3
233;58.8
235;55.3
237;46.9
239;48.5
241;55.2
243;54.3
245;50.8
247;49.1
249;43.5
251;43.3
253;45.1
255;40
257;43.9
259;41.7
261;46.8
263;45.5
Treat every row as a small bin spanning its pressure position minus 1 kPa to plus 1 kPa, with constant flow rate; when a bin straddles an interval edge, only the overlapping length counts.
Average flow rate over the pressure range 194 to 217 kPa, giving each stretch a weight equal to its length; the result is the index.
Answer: 53.2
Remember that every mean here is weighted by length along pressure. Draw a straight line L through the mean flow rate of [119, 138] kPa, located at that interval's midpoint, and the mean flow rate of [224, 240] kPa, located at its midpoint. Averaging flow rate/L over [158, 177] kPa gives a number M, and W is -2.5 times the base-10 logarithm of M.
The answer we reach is -0.122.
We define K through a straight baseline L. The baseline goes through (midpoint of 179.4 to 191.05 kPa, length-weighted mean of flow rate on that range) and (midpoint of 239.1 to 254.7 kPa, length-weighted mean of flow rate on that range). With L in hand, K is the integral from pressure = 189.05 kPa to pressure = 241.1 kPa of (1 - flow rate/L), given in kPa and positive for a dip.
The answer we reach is -2.4 kPa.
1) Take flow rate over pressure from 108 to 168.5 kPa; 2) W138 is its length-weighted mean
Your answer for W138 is 44.3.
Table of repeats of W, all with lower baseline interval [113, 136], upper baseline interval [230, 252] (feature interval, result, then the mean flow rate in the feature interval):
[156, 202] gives -0.165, 51.2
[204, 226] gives -0.137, 54.5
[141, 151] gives -0.237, 50.1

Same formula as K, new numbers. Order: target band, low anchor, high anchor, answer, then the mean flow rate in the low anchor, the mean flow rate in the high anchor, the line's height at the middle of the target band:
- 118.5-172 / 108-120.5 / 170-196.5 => -4.53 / 35.7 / 51.1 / 42.6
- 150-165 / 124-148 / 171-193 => -1.46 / 43.5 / 51.9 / 47.4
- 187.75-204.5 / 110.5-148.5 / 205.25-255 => -1.16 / 40.9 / 52.3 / 48.4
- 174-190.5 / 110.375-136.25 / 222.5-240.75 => -2.06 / 37.6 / 54.1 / 46.6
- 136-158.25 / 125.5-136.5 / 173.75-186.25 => -3.12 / 39.9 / 51.5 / 43.7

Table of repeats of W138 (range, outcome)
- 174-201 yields 51.8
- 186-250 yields 53.1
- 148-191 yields 51.7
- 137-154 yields 49.7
